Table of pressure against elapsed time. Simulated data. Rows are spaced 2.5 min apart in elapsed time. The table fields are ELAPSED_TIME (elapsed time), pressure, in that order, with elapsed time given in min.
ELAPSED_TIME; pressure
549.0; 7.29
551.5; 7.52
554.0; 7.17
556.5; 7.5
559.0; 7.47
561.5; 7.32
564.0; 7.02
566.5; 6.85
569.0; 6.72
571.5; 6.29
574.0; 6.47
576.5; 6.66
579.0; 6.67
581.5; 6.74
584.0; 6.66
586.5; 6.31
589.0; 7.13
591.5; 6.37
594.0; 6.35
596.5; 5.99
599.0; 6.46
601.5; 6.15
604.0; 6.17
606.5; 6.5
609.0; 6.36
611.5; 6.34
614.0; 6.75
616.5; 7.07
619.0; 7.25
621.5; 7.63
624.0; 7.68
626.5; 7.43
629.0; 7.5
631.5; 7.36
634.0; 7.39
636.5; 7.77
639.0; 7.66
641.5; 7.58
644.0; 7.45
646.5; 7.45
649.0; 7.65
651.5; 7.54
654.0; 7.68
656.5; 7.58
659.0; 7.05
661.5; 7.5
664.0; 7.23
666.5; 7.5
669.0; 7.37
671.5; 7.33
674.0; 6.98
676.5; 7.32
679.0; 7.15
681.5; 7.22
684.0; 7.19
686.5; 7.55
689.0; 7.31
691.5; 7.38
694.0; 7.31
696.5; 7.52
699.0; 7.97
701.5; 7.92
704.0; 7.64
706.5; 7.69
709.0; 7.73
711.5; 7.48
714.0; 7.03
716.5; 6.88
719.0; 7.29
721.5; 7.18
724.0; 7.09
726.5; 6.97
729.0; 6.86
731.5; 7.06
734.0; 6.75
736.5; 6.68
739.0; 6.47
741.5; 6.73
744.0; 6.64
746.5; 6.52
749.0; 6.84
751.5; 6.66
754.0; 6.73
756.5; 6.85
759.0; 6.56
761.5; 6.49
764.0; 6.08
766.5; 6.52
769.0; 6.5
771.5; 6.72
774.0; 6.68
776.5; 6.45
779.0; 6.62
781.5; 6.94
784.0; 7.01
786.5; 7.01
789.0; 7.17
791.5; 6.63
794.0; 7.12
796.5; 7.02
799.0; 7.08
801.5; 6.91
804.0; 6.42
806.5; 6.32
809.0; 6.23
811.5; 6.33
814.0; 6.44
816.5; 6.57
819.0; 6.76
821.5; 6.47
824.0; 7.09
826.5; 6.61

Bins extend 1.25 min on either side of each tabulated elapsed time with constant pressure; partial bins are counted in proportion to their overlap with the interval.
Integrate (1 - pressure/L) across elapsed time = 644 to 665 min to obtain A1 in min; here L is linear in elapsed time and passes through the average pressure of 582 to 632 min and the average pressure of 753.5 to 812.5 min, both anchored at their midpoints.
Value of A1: -2.24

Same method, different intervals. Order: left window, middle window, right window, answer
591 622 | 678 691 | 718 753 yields -1.1 min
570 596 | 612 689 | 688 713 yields -2.6 min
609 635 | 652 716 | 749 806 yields -3.7 min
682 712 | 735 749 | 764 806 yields 1.0 min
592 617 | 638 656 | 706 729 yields -2.3 min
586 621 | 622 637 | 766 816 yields -2.2 min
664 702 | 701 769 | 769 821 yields 1.5 min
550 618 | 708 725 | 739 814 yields -1.4 min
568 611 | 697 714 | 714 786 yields -2.6 min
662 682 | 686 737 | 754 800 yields -1.6 min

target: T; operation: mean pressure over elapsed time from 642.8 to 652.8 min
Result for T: 7.52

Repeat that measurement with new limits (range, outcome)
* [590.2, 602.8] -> 6.27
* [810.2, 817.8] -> 6.45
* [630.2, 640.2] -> 7.54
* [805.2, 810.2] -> 6.28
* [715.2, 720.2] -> 7.08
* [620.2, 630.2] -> 7.56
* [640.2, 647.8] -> 7.5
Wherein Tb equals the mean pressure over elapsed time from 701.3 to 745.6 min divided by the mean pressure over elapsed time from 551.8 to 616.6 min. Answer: 1.1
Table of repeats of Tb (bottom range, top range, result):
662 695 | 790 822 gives 0.91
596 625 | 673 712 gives 1.11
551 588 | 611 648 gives 1.07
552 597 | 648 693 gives 1.08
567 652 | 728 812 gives 0.97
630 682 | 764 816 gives 0.90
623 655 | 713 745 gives 0.91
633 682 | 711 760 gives 0.92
